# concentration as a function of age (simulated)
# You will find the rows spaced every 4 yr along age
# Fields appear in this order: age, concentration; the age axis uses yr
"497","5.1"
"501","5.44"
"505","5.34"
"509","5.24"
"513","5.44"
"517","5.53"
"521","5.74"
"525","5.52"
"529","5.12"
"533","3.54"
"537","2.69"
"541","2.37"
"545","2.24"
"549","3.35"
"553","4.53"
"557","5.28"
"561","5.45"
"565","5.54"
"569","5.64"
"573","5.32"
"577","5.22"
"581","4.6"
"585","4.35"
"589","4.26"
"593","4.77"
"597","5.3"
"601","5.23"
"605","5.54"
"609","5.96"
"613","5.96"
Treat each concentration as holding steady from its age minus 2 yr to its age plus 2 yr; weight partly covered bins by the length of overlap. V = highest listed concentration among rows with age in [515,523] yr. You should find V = 5.74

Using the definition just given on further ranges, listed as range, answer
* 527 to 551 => 5.12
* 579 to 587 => 4.6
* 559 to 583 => 5.64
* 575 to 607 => 5.54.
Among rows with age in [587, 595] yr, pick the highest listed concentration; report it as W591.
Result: 4.77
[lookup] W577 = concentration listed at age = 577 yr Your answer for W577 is 5.22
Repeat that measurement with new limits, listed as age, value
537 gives 2.69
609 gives 5.96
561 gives 5.45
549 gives 3.35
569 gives 5.64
